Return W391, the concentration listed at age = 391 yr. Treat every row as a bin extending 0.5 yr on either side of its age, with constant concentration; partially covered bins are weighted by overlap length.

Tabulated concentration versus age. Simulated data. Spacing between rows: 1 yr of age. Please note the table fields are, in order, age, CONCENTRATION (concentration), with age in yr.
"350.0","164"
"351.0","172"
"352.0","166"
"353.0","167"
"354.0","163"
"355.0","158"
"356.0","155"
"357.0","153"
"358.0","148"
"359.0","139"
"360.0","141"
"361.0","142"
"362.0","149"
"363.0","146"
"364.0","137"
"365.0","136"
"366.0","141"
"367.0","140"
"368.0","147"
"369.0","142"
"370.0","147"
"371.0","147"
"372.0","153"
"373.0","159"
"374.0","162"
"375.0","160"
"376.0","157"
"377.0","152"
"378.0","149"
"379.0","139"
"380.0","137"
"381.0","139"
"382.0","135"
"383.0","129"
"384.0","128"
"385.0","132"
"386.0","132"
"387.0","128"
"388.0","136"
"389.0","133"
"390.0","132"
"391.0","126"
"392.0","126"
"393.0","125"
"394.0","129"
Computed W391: 126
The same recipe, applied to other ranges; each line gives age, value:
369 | 142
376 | 157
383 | 129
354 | 163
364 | 137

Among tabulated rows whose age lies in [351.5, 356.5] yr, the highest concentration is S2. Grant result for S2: 167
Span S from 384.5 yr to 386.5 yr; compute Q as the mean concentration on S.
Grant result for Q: 132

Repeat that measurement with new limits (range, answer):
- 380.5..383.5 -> 134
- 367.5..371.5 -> 146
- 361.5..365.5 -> 142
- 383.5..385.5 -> 130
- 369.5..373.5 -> 152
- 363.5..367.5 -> 138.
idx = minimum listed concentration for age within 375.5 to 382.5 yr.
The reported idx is 135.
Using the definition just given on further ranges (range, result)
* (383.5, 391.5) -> 126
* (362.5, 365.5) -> 136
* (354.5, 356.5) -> 155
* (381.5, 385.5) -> 128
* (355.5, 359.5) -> 139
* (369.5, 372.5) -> 147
